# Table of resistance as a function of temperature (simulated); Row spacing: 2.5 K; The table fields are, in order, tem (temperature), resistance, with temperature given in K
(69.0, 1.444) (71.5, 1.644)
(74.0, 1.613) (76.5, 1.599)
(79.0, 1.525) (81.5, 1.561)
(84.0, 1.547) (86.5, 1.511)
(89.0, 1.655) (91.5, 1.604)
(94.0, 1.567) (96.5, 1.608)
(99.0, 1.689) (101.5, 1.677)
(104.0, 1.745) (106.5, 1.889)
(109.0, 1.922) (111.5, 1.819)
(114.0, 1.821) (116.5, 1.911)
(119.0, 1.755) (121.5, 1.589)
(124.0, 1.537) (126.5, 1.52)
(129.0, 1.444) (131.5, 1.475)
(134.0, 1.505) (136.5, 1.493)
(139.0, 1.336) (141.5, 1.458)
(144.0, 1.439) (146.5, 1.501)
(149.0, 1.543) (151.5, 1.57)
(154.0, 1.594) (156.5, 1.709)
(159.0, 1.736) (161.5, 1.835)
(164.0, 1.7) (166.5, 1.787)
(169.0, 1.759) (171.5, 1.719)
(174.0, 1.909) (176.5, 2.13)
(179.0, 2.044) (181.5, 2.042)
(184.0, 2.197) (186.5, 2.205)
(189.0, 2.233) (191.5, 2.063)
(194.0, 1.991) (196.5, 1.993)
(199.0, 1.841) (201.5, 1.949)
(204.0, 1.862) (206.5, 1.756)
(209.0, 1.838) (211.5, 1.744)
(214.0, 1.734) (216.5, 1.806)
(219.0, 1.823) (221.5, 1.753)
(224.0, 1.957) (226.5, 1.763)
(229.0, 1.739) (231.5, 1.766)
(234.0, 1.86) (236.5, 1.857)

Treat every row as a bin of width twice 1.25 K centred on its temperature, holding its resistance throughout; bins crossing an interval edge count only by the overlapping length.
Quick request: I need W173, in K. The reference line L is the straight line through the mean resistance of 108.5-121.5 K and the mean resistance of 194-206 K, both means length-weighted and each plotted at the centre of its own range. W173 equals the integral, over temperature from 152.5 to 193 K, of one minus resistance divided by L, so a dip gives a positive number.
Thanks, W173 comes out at -0.7 K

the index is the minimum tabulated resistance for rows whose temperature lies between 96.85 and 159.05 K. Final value 1.336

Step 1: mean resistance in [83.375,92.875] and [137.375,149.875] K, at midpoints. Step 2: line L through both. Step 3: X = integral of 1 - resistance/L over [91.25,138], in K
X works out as -4.3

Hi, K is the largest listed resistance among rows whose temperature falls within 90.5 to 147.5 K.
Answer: 1.922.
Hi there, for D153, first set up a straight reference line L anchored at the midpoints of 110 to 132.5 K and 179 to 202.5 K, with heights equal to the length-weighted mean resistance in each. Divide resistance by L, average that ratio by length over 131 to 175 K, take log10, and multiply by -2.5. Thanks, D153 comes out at 0.14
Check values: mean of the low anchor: 1.66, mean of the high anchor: 2.06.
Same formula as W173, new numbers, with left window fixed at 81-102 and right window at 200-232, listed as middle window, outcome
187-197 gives -1.80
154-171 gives -0.22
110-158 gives 2.52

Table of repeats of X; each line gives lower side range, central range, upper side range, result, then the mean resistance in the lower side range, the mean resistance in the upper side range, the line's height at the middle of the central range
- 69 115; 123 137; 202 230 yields 1.7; 1.66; 1.8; 1.7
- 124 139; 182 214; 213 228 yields -4.6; 1.48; 1.81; 1.72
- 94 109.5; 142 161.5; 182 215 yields 2.7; 1.73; 1.96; 1.85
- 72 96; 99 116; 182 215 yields -1.5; 1.58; 1.96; 1.66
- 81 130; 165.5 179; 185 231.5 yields -0.5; 1.67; 1.89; 1.81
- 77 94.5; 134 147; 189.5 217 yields 2.0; 1.57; 1.88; 1.71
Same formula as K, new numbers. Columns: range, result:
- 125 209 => 2.233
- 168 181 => 2.13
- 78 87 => 1.561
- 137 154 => 1.594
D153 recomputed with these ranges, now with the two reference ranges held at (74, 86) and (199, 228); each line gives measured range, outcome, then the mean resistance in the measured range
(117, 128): 0.02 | 1.62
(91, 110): -0.07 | 1.71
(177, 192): -0.21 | 2.13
